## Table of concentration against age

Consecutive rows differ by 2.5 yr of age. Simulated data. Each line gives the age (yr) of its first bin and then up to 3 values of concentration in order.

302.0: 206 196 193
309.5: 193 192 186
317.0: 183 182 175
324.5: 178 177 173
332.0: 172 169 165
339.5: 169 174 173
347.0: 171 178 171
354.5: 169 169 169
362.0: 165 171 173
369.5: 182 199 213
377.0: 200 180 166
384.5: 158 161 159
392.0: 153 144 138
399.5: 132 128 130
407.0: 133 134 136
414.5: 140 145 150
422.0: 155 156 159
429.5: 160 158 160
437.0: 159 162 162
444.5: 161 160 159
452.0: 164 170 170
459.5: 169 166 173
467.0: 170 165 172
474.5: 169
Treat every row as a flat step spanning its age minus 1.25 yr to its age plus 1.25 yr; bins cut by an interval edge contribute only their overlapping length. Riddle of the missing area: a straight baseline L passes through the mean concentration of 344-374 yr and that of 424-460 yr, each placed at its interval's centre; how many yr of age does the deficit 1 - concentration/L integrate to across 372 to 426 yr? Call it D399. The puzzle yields 4.8 yr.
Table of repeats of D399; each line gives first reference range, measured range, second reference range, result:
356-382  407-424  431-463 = 2.7 yr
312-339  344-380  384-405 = -4.4 yr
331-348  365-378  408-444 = -2.2 yr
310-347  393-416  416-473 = 4.4 yr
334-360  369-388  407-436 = -2.4 yr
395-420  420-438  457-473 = -1.1 yr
